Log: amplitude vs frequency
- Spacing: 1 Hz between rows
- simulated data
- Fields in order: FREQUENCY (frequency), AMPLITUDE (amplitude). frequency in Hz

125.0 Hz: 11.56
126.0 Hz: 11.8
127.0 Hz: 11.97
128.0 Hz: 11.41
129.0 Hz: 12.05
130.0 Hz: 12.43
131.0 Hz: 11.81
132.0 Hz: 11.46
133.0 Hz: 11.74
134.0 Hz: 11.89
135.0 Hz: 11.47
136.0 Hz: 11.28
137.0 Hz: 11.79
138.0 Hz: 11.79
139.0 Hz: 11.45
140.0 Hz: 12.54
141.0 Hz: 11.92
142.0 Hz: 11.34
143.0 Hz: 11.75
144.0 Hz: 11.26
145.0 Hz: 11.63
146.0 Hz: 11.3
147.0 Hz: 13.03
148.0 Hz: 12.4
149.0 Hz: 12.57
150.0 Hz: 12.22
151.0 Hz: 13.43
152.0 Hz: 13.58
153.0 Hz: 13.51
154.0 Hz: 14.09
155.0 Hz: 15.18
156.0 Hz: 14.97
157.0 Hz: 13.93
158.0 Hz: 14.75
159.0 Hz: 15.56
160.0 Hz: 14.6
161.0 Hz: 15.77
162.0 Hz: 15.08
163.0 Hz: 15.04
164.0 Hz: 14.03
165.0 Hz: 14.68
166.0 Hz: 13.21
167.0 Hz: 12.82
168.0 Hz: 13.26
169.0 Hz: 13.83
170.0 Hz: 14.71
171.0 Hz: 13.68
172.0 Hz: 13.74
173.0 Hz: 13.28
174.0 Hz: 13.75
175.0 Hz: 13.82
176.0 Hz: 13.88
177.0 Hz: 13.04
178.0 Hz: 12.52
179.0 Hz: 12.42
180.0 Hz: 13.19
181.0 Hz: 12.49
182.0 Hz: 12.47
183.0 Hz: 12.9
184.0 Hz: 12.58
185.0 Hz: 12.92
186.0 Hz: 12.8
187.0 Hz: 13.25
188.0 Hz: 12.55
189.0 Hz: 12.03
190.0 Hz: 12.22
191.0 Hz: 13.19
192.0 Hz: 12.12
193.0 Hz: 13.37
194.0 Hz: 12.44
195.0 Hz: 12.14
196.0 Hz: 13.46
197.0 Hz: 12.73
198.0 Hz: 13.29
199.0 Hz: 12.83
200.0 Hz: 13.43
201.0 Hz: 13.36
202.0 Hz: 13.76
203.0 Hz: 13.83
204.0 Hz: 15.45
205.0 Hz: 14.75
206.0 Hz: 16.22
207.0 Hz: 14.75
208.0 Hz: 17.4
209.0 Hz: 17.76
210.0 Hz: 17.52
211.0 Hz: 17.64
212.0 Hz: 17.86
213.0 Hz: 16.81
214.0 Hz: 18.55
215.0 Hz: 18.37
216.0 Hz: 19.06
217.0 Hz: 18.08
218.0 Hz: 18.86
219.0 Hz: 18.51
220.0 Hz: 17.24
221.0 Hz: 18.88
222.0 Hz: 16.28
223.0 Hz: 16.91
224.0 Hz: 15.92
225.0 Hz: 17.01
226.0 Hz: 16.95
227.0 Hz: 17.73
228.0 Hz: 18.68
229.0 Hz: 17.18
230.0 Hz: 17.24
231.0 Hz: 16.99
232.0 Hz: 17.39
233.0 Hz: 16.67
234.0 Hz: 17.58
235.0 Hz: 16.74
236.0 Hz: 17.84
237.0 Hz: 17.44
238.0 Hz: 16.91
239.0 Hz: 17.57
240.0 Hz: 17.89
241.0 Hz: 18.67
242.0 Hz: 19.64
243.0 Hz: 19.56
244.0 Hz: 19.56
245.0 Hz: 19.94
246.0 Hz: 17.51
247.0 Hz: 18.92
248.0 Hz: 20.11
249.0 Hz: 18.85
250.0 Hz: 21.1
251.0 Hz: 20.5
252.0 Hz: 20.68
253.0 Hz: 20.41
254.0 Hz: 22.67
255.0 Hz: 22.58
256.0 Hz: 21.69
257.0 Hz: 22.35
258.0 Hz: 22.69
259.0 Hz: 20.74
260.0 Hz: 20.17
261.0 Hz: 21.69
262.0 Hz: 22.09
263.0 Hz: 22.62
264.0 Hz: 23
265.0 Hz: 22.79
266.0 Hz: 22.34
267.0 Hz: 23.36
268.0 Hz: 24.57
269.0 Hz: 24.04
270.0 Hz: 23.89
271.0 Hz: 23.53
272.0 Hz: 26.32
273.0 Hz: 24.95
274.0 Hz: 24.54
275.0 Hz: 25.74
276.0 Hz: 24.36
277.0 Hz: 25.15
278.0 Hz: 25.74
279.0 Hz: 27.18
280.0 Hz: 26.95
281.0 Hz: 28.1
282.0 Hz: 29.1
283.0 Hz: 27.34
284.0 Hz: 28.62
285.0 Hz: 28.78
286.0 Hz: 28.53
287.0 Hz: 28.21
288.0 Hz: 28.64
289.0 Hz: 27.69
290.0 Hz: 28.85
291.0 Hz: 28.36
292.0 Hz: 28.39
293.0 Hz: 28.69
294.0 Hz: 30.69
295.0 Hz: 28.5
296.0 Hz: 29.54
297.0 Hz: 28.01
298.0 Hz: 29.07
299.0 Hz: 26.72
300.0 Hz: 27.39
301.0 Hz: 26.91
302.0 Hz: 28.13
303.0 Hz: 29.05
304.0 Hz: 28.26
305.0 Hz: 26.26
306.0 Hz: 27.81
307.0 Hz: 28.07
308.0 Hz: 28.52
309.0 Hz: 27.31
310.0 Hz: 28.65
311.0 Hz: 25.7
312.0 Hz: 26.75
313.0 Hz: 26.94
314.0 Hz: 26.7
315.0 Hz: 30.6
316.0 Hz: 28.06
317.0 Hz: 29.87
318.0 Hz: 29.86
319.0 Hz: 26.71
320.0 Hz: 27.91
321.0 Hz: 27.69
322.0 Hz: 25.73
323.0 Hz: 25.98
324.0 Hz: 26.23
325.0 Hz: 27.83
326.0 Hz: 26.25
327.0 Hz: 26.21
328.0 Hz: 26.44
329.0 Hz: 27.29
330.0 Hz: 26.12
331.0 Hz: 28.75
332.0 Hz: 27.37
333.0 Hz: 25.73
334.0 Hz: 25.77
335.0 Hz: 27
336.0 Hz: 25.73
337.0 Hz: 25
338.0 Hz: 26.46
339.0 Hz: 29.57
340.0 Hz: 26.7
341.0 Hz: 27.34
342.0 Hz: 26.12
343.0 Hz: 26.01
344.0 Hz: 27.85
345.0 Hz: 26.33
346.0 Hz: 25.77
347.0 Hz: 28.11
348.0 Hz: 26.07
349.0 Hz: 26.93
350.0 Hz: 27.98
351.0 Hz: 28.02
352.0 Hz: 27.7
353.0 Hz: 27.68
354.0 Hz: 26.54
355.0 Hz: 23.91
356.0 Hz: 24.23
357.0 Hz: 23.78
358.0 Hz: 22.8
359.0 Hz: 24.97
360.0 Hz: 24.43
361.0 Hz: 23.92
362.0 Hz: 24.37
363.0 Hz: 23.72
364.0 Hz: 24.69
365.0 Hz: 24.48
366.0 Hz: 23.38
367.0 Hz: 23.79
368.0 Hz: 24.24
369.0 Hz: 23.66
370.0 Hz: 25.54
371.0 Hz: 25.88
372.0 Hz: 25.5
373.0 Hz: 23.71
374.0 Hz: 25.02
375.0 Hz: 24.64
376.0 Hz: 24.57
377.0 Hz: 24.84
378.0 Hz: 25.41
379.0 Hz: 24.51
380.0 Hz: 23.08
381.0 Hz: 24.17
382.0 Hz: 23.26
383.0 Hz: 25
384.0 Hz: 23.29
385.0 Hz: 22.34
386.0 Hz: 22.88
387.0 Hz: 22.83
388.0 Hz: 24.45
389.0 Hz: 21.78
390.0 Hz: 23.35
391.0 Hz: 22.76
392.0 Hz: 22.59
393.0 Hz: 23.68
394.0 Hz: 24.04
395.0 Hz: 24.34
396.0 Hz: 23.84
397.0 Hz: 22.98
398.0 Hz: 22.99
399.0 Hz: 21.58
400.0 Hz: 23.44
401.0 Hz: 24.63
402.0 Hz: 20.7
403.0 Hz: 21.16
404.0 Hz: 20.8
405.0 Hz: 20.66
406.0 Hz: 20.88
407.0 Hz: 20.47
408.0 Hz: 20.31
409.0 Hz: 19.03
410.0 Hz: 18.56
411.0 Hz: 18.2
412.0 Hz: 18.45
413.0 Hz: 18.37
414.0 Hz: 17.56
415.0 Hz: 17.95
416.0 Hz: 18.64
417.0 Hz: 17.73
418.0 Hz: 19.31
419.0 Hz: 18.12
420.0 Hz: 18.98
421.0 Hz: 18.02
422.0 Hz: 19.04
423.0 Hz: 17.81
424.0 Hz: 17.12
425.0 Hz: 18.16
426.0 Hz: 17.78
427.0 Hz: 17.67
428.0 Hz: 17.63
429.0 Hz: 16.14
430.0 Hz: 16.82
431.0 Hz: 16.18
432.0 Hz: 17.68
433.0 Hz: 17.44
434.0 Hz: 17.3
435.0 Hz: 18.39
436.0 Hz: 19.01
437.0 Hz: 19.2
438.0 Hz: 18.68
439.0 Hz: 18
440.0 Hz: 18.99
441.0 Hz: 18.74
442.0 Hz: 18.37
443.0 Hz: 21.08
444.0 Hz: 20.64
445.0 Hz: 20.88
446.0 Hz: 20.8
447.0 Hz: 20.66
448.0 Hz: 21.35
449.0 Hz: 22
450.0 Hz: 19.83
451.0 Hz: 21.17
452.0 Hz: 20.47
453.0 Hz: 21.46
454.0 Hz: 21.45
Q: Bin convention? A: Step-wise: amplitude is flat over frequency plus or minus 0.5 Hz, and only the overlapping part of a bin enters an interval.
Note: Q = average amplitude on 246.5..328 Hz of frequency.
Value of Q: 25.8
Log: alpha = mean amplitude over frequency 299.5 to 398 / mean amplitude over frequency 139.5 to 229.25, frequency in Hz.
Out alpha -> 1.79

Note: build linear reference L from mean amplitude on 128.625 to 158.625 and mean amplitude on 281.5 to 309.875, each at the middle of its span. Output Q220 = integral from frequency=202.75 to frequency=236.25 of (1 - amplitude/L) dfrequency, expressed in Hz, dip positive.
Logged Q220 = 5.1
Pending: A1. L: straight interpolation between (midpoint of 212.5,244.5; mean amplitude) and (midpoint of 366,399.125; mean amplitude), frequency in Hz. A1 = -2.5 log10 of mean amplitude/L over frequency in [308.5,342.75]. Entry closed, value -0.247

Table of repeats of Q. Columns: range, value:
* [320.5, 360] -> 26.4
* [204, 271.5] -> 19.2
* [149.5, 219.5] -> 14.4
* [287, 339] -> 27.6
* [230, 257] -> 19.1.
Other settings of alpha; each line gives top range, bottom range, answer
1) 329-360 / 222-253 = 1.45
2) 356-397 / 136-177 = 1.80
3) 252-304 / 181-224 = 1.71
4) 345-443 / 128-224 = 1.58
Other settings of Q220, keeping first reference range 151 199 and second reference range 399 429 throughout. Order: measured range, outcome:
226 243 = -3.13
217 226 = -1.76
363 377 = -4.92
